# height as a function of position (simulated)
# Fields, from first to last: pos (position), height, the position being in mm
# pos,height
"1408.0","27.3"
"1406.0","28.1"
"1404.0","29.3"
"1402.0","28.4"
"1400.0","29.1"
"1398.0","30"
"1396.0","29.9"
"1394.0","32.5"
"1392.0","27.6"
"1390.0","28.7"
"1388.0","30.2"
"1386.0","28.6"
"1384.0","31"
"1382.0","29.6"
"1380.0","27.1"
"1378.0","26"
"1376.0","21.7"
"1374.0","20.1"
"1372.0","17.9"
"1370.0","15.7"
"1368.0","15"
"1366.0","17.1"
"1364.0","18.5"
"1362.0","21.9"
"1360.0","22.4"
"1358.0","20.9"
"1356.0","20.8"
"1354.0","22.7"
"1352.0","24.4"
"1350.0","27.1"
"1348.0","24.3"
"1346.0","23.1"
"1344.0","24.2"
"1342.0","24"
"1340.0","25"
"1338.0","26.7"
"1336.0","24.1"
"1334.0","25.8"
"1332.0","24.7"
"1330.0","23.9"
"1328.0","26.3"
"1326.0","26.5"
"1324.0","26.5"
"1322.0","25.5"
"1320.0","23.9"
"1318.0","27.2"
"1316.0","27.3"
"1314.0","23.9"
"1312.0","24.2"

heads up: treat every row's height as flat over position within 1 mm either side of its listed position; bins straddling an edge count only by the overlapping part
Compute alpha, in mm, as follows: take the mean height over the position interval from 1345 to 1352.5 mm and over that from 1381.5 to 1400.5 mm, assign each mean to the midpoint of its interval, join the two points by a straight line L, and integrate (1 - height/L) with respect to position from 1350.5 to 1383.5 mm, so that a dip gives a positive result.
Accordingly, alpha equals 6.5 mm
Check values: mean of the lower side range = 24.7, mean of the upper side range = 29.7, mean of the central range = 21.6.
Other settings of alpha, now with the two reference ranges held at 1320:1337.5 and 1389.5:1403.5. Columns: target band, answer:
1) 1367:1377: 3.5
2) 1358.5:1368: 2.7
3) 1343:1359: 2.0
